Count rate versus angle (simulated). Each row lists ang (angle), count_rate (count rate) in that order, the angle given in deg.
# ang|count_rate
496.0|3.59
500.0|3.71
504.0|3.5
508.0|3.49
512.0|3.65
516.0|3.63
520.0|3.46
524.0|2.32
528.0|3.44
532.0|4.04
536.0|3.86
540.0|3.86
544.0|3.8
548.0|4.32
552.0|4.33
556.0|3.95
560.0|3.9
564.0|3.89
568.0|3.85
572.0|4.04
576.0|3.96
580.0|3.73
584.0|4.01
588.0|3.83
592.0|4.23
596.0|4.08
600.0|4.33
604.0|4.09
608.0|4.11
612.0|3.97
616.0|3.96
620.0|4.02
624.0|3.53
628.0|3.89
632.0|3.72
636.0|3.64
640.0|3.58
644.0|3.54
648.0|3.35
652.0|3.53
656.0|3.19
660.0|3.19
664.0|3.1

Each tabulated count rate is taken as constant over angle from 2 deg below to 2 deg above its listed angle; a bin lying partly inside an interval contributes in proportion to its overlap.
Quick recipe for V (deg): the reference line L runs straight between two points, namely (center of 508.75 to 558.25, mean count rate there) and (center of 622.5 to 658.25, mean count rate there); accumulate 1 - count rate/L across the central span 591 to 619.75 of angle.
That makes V -4.0 deg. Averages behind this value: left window 3.72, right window 3.55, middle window 4.1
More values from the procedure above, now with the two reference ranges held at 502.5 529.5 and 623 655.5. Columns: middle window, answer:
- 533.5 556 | -4.10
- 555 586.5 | -4.20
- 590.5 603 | -2.50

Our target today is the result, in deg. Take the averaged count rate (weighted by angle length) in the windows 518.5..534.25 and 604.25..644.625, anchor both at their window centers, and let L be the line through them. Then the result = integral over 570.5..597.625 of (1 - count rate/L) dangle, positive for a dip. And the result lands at -2.8 deg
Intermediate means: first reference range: 3.32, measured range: 3.98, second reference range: 3.82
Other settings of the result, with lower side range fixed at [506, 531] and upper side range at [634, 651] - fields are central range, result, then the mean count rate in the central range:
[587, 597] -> -1.75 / 4.07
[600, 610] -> -1.93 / 4.15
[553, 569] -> -2.39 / 3.93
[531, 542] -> -1.71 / 3.91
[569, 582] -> -1.77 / 3.91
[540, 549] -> -1.57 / 3.99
